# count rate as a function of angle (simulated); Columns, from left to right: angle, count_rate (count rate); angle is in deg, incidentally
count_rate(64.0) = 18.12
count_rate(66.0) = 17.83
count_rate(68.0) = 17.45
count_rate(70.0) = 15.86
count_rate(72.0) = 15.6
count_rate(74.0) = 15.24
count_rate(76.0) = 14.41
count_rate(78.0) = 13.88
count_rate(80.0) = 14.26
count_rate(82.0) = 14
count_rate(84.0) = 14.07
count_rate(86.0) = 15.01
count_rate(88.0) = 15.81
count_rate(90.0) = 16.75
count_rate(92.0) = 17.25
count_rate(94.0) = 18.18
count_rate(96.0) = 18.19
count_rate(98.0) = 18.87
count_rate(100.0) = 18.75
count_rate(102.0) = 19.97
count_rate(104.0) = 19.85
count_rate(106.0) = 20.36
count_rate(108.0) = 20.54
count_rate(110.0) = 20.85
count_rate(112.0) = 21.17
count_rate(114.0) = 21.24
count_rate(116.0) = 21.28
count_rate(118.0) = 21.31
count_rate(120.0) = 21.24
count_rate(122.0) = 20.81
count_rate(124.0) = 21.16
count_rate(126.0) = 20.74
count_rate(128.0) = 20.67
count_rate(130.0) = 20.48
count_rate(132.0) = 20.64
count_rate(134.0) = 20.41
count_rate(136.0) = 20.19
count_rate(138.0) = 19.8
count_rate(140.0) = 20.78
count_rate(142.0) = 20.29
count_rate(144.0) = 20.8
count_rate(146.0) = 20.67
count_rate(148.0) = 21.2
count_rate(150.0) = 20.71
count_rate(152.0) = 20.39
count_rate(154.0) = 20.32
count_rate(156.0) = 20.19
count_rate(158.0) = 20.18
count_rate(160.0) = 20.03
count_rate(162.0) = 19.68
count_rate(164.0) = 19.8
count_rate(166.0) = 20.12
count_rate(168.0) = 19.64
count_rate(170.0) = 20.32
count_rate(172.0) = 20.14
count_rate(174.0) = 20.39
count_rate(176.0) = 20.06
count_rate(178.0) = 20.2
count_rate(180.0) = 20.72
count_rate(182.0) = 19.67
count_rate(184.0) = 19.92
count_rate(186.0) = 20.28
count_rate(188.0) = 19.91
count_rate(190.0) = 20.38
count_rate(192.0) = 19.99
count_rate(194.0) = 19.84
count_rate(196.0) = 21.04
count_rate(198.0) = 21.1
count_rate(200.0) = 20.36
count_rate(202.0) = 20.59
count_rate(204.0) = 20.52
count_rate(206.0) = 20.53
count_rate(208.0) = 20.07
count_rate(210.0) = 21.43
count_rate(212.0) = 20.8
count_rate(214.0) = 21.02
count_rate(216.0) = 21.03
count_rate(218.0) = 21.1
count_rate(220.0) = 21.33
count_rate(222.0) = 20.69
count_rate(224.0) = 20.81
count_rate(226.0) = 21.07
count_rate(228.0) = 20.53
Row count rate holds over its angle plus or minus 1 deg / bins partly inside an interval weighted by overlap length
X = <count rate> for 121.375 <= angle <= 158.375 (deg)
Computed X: 20.6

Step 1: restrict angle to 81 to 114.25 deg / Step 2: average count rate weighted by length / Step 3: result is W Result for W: 18.2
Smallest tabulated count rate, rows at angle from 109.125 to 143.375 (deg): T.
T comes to 19.8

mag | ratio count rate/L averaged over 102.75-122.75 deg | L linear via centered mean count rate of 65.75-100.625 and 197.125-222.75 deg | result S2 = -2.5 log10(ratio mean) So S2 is -0.21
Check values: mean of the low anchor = 16.1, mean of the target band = 20.9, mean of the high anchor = 20.8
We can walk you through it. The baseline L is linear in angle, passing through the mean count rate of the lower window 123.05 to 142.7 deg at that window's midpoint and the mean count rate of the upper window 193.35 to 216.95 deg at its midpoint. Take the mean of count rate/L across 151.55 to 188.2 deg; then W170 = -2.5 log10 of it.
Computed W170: 0.027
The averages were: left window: 20.5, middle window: 20.1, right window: 20.7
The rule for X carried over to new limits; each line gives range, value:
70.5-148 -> 18.8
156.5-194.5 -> 20.1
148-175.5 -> 20.2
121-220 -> 20.4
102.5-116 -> 20.7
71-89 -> 14.7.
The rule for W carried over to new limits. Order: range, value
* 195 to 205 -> 20.7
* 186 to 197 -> 20.2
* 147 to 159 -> 20.5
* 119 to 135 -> 20.8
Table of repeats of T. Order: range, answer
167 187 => 19.64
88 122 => 15.81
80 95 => 14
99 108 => 18.75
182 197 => 19.67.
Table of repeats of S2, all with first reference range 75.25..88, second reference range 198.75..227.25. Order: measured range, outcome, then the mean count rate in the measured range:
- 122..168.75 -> -0.17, 20.4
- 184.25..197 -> -0.03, 20.2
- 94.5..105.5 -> -0.24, 19.1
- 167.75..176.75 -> -0.07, 20.2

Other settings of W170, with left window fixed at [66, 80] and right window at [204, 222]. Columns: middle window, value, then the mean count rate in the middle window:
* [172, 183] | -0.04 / 20.2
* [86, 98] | -0.06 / 17.2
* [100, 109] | -0.20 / 20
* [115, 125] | -0.22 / 21.2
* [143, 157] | -0.12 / 20.6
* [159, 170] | -0.05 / 19.9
